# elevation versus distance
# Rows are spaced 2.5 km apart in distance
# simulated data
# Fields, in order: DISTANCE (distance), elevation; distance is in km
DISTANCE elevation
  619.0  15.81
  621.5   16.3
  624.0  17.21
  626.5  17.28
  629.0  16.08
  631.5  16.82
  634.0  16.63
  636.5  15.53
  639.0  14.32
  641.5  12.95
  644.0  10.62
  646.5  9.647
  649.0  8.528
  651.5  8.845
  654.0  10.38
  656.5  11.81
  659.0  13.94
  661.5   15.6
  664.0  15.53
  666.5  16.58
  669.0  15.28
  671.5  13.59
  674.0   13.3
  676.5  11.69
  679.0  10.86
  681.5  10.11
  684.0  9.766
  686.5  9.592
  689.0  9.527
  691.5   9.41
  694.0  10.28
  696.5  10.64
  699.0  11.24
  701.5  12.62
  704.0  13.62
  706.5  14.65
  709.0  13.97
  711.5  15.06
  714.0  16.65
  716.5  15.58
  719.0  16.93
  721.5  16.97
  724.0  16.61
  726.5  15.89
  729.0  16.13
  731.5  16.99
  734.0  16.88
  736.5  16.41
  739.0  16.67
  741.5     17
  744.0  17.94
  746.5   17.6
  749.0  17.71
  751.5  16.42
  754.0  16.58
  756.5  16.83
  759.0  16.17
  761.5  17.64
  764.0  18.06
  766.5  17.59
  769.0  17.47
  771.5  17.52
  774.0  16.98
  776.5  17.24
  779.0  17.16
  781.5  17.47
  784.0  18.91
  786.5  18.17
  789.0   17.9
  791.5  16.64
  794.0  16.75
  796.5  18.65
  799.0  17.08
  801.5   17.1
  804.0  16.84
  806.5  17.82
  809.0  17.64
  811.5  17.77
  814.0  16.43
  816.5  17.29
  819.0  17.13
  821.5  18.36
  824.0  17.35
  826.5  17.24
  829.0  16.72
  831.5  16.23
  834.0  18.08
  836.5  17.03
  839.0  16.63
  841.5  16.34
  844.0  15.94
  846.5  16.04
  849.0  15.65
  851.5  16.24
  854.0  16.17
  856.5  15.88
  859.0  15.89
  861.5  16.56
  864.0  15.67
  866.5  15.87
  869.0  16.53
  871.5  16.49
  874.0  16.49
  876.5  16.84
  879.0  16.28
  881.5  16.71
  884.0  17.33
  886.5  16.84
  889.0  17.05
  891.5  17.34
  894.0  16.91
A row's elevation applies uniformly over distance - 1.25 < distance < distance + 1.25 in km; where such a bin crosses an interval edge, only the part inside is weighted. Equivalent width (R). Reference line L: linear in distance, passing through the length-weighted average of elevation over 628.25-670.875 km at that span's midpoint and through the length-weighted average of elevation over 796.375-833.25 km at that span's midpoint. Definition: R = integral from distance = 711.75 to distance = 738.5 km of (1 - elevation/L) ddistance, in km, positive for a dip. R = -2.2 km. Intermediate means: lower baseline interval 13.4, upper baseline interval 17.3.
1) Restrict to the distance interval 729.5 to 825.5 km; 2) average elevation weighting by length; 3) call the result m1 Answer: 17.3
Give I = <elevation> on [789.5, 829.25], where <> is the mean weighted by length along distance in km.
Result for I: 17.3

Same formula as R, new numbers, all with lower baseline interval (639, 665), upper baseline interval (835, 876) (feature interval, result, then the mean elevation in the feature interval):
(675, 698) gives 4.3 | 10.3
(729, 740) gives -2.4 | 16.7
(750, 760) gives -1.7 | 16.5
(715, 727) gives -2.8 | 16.4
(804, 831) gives -3.3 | 17.3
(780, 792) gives -2.5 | 17.9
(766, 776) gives -2.0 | 17.4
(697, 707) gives 0.2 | 12.7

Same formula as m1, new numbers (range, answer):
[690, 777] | 15.7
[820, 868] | 16.5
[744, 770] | 17.2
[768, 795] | 17.5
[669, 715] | 12.1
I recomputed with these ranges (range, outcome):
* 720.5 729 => 16.4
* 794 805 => 17.4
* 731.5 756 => 17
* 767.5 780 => 17.3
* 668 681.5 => 12.6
